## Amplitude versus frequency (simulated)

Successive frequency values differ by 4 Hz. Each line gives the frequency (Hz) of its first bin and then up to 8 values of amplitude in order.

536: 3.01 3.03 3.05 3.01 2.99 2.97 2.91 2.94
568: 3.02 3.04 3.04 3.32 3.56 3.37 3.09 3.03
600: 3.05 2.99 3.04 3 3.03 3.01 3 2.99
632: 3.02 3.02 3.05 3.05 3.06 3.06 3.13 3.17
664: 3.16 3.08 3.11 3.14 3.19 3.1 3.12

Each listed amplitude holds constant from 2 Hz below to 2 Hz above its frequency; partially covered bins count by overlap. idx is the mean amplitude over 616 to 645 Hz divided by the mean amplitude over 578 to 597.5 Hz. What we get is 0.9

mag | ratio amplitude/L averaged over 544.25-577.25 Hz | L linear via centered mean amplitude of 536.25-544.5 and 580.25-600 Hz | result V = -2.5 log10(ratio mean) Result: 0.05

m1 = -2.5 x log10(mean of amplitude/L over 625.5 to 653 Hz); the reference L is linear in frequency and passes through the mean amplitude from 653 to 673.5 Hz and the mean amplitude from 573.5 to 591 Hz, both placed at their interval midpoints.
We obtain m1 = 0.050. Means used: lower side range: 3.3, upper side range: 3.13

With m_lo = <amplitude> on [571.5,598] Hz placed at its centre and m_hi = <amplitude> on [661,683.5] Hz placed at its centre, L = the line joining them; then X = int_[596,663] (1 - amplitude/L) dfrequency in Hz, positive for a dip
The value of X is 2.8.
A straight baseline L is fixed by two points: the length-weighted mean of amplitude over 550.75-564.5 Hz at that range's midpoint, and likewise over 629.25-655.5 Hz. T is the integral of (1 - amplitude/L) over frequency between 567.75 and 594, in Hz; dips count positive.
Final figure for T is -2.12 Hz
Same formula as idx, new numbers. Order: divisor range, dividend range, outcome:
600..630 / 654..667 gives 1.05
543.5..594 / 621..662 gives 0.98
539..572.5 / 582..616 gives 1.05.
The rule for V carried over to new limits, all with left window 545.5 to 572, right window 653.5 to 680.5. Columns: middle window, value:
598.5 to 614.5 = 0.01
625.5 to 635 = 0.03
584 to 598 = -0.07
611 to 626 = 0.02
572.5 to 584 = -0.08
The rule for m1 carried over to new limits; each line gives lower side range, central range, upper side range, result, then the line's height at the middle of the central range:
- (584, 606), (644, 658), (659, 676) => 0.019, 3.13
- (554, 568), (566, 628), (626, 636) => -0.044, 2.98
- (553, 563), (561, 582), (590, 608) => -0.032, 2.98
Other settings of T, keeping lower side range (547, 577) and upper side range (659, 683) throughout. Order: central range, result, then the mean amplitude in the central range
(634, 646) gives 0.2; 3.04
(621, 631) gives 0.3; 3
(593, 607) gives 0.1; 3.03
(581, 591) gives -1.3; 3.41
